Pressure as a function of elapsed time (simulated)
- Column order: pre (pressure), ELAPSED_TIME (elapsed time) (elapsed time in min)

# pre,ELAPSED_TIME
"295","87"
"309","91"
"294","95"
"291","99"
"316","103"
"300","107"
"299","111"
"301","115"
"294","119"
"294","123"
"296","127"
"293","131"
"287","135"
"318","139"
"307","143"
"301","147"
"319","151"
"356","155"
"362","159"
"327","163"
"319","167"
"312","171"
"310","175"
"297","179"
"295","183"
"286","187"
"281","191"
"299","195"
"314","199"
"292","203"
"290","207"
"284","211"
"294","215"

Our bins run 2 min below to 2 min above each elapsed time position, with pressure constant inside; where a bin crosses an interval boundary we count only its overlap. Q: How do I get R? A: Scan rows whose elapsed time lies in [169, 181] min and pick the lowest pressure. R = 297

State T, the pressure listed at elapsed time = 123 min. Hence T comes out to 294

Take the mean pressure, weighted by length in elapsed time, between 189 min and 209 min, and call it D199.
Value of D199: 295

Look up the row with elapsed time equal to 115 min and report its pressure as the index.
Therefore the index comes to 301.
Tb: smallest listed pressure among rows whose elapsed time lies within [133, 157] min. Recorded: 287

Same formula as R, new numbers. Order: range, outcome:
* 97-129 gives 291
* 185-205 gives 281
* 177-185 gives 295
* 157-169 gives 319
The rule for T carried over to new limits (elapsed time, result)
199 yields 314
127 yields 296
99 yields 291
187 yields 286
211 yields 284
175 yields 310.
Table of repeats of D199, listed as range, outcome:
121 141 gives 298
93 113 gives 300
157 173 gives 330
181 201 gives 295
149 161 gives 346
